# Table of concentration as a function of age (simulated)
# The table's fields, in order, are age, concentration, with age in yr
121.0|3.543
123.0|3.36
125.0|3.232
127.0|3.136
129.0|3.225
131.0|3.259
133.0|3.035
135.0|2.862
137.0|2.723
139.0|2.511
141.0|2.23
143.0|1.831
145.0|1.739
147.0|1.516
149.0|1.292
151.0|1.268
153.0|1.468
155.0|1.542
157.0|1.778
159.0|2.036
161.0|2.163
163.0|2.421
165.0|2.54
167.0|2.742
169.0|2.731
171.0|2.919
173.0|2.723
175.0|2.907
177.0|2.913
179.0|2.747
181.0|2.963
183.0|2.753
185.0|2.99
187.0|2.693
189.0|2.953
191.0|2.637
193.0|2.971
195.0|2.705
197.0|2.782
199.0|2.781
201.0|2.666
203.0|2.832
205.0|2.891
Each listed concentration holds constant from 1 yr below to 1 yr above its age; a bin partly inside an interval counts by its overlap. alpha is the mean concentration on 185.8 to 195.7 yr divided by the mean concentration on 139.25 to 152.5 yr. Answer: 1.66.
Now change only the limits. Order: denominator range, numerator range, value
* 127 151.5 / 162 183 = 1.18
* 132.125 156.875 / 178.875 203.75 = 1.41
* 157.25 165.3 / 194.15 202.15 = 1.23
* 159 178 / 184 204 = 1.06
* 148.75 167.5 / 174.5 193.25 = 1.48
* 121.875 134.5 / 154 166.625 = 0.66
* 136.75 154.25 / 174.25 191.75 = 1.58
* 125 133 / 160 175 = 0.82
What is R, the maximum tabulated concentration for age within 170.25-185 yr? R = 2.99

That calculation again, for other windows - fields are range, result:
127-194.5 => 3.259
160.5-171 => 2.919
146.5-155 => 1.542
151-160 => 2.036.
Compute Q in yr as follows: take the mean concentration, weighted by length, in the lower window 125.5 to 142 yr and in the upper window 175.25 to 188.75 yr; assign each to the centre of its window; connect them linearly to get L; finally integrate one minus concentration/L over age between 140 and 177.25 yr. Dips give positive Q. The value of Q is 9.6 yr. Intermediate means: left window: 2.88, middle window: 2.13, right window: 2.85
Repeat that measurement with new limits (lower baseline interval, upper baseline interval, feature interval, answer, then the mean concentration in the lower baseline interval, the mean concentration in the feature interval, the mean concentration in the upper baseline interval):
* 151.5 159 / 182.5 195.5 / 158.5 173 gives -3.8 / 1.63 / 2.54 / 2.82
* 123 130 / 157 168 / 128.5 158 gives 7.4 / 3.22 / 2.13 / 2.33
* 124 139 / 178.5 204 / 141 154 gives 6.1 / 3.03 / 1.57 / 2.81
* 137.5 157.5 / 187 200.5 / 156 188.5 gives -4.6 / 1.74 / 2.63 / 2.79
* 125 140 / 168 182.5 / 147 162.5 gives 6.6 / 2.98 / 1.67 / 2.84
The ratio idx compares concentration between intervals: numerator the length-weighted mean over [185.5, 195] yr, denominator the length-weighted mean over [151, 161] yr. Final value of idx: 1.65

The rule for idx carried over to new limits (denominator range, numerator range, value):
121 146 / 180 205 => 1.01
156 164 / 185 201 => 1.33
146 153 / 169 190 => 2.07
